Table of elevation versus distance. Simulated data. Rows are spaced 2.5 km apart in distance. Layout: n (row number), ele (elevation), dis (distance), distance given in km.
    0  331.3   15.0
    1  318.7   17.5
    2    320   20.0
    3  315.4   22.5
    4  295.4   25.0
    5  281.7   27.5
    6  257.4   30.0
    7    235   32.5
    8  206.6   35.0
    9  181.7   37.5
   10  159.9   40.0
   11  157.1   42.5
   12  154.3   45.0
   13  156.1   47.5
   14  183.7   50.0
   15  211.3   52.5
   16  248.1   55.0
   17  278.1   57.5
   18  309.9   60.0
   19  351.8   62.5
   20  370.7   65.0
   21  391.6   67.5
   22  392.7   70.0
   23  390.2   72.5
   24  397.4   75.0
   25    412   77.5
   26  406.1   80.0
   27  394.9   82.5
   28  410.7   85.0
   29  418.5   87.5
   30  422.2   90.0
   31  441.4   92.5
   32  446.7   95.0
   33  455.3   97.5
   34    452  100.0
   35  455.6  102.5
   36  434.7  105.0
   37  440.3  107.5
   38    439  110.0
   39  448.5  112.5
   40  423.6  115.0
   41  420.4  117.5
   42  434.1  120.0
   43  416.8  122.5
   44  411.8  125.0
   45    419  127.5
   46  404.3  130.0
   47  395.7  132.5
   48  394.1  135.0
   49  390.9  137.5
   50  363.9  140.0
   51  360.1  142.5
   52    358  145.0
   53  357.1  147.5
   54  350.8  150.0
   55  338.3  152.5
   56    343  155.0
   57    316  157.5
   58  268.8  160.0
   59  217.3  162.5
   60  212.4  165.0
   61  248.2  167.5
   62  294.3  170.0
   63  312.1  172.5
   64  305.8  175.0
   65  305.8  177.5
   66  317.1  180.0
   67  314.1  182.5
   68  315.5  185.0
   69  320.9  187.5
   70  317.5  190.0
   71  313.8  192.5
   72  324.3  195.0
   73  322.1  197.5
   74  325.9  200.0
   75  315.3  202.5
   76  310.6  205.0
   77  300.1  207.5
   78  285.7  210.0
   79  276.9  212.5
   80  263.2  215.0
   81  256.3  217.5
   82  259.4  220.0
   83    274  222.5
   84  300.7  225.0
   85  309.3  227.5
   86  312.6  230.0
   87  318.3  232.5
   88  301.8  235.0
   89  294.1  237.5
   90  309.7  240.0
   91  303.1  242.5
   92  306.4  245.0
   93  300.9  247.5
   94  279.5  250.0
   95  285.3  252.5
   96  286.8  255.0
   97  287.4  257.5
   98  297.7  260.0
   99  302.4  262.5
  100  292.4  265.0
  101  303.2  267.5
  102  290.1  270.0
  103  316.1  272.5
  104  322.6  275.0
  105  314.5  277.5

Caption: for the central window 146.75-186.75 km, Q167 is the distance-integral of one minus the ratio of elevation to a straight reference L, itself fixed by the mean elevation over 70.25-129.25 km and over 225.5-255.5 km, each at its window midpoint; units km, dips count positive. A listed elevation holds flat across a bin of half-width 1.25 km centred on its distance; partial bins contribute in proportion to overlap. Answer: 7.1 km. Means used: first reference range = 425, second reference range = 301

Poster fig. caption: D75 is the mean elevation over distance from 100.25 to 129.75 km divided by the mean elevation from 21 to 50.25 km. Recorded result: 1.98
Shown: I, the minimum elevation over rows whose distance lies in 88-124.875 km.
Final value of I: 416.8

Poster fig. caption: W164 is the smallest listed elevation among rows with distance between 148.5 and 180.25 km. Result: 212.4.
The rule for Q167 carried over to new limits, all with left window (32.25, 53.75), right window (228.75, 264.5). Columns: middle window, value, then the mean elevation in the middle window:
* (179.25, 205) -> -4.9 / 318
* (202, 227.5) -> -0.4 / 285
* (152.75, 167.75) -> -1.5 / 274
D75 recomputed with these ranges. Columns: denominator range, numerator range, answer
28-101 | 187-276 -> 0.94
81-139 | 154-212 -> 0.71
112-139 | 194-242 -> 0.72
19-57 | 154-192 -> 1.31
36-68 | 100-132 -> 1.80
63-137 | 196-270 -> 0.71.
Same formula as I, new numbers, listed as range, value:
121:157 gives 338.3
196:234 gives 256.3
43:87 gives 154.3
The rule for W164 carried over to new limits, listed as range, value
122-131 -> 404.3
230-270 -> 279.5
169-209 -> 294.3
